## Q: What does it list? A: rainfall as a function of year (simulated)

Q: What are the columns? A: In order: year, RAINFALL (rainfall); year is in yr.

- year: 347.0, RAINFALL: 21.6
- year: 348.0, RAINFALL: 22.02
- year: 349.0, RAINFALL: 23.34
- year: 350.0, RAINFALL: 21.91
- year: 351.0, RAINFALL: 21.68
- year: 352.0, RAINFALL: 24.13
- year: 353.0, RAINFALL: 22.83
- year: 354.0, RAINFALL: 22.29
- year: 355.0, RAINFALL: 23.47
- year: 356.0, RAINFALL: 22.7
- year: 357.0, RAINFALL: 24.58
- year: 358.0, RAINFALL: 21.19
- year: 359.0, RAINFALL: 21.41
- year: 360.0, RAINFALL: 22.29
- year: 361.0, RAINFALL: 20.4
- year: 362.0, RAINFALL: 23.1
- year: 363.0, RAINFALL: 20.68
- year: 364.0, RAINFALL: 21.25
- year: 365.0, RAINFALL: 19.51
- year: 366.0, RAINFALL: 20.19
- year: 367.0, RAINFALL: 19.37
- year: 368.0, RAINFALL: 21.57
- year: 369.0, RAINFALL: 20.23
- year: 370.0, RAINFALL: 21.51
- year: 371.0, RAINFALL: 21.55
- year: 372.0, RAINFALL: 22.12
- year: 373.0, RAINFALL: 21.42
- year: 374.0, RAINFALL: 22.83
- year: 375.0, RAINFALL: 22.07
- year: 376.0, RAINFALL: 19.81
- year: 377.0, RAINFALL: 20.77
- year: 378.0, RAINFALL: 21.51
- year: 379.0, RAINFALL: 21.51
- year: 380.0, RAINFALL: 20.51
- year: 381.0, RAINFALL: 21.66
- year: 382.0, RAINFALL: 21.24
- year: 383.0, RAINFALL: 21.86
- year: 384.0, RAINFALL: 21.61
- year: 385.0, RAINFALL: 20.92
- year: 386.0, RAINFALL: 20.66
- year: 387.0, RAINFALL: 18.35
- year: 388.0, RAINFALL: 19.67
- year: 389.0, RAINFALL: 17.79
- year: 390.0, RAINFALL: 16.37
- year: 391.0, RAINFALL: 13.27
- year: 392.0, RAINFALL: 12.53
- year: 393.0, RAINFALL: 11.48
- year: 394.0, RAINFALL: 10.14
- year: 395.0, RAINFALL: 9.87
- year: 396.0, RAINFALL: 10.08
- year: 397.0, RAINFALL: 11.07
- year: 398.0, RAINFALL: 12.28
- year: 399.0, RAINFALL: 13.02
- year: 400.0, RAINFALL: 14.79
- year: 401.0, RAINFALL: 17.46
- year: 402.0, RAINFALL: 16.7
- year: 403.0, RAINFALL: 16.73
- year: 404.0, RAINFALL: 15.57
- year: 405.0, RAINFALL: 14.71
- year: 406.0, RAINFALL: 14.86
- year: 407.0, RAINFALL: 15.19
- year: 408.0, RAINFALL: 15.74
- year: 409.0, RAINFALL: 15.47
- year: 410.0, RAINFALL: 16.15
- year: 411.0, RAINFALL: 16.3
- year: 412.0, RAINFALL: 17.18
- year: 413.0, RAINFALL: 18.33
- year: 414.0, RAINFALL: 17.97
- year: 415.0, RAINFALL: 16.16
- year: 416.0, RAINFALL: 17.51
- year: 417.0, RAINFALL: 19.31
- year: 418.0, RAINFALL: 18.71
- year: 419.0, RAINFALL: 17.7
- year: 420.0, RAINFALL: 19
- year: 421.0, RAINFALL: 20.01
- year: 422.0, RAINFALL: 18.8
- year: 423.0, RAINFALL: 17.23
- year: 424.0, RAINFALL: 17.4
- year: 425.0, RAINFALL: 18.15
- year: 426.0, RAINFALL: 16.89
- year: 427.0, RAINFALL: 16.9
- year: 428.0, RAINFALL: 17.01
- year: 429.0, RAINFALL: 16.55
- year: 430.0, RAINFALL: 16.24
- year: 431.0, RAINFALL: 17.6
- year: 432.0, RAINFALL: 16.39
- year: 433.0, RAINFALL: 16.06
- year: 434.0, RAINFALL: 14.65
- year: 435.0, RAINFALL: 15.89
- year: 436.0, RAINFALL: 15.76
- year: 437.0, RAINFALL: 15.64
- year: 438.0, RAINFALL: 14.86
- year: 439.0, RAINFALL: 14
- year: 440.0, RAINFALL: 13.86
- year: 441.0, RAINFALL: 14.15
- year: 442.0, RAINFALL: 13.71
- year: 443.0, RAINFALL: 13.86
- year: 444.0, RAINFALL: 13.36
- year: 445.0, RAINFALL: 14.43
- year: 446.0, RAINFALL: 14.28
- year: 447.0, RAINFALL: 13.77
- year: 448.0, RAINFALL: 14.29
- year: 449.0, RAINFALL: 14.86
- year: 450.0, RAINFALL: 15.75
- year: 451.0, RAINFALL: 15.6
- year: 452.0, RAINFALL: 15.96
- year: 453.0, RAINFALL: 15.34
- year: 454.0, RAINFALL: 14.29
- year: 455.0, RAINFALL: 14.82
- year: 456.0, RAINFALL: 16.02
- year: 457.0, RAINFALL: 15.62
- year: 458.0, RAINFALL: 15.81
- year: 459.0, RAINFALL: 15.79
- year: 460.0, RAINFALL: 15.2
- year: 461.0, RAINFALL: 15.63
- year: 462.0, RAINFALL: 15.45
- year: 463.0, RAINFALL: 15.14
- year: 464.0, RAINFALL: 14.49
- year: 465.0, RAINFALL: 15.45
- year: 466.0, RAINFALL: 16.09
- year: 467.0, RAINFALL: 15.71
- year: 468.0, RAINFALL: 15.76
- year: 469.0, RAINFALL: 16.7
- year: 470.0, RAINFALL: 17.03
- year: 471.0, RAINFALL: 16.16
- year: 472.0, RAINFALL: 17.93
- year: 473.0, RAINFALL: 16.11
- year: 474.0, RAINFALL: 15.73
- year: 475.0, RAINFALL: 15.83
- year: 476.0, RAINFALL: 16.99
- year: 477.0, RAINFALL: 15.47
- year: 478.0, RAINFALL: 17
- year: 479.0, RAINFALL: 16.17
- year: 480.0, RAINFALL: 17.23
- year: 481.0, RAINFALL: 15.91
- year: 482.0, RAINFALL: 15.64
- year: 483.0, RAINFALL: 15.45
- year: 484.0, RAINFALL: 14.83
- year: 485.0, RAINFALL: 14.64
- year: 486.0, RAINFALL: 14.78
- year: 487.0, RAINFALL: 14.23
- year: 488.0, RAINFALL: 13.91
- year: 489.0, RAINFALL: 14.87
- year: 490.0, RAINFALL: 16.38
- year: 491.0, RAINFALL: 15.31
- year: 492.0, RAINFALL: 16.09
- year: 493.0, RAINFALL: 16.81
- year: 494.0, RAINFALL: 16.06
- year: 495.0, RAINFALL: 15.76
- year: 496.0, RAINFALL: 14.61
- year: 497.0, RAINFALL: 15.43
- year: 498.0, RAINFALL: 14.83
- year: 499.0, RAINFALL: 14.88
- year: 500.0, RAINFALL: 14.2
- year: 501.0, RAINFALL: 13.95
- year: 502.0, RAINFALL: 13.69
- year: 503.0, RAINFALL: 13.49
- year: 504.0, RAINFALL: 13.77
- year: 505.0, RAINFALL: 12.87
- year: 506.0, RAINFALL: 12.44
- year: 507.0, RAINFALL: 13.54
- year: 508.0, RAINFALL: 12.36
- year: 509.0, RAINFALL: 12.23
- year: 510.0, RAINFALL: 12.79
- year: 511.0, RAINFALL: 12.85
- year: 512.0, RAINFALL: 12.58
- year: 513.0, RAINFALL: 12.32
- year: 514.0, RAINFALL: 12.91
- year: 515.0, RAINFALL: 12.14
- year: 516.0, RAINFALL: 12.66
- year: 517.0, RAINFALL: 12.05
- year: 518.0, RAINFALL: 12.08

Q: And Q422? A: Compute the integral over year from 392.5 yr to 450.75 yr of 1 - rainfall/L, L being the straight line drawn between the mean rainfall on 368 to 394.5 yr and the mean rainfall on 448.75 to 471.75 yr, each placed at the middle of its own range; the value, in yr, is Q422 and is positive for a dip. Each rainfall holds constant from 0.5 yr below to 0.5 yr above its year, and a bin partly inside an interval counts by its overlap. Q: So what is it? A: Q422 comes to 6.3 yr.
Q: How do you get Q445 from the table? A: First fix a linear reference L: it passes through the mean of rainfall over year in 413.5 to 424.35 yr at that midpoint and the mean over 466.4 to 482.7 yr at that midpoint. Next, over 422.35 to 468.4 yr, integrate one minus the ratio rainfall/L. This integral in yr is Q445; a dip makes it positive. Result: 4.8 yr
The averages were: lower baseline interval 18.2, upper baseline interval 16.3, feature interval 15.5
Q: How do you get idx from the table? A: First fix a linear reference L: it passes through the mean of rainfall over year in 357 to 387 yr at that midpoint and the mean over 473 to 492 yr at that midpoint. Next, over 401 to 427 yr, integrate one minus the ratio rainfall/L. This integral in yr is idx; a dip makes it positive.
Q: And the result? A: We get 2.64 yr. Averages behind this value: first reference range 21.2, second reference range 15.6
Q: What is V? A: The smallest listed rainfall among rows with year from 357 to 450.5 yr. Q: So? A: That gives 9.87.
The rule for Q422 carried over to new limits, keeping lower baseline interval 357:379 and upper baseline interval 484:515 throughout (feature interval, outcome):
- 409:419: 0.7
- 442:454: 1.6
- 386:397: 3.2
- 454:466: 0.7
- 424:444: 2.3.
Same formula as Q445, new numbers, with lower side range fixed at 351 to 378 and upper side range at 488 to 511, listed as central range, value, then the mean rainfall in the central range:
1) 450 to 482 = 0.5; 15.9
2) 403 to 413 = 1.8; 15.9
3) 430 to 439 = 1.1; 15.8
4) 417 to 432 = 0.6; 17.7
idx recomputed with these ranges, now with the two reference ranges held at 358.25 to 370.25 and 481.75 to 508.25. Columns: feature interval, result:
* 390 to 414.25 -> 5.9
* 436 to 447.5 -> 2.0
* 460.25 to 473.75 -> 0.0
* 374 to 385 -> -0.6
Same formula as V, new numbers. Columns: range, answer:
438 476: 13.36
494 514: 12.23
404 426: 14.71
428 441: 13.86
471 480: 15.47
